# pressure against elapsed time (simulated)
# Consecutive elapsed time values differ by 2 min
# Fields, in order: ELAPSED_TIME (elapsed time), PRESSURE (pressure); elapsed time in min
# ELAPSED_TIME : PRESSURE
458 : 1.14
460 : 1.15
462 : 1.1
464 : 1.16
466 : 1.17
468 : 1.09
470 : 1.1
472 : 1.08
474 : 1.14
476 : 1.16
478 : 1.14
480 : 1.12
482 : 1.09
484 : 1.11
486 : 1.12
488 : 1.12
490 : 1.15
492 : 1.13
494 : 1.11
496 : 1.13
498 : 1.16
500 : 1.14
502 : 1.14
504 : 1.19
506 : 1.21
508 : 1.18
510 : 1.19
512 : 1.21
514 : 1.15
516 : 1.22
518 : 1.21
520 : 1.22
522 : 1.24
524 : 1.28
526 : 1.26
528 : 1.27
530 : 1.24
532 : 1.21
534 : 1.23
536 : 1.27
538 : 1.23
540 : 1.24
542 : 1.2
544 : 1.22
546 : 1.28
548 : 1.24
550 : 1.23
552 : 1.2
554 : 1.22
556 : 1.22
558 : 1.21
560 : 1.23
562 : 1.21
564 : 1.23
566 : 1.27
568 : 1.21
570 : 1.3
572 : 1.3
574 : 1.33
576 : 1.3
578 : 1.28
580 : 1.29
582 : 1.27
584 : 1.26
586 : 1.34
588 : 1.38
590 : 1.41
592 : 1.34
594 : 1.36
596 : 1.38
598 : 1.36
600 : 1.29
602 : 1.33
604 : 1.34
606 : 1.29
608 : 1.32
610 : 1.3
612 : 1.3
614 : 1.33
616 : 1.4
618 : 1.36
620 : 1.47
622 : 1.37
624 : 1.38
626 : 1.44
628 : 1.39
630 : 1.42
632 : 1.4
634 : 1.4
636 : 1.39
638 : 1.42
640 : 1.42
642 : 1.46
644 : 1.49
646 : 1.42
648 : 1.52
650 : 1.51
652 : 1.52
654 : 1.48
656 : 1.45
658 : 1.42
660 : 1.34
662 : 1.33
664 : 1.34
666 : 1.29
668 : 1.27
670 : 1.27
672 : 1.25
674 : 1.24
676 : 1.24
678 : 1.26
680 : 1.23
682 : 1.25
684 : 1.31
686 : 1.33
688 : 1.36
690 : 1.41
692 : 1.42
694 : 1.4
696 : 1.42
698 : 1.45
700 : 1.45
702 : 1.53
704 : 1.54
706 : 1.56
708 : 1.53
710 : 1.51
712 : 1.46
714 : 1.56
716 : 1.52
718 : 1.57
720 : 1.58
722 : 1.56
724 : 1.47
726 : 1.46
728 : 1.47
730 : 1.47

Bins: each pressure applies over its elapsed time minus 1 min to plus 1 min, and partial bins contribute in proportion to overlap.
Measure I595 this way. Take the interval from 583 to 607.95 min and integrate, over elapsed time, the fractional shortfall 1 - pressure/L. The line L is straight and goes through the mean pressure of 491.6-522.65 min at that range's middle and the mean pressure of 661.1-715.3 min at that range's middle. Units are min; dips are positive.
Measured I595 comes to -1.25 min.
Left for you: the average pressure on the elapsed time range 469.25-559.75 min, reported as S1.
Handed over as 1.19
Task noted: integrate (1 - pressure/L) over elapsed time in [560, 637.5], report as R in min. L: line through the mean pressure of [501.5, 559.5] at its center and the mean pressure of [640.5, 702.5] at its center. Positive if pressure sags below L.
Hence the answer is -2.3 min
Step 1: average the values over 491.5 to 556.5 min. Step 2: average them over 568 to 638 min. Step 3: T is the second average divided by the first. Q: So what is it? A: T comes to 1.11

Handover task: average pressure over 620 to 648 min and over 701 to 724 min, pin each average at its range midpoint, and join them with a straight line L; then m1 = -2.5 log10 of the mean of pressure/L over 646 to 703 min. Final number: 0.08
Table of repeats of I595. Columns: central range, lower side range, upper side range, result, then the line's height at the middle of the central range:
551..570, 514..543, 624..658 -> 0.99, 1.29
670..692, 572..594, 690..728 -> 2.48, 1.46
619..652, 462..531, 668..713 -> -2.87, 1.32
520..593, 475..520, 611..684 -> -1.22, 1.24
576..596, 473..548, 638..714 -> -0.67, 1.28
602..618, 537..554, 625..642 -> 0.42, 1.36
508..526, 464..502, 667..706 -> -0.78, 1.16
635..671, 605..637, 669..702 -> -1.40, 1.35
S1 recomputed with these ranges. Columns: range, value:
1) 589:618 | 1.34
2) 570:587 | 1.3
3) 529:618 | 1.28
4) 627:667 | 1.42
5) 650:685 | 1.33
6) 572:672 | 1.37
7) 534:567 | 1.23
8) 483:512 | 1.15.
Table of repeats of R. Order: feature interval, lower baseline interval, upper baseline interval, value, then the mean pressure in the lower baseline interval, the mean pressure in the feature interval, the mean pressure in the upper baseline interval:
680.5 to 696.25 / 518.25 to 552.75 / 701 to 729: 1.3 min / 1.24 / 1.36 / 1.52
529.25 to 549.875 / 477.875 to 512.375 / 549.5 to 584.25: -0.4 min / 1.15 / 1.24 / 1.25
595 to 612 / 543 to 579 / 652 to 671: -0.4 min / 1.25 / 1.32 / 1.36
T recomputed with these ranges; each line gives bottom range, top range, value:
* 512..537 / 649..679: 1.09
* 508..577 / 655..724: 1.13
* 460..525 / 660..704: 1.16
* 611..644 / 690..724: 1.07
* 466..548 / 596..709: 1.17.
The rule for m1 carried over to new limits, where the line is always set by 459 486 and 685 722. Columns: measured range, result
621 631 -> -0.03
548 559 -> 0.03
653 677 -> 0.07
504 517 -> -0.01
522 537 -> -0.03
